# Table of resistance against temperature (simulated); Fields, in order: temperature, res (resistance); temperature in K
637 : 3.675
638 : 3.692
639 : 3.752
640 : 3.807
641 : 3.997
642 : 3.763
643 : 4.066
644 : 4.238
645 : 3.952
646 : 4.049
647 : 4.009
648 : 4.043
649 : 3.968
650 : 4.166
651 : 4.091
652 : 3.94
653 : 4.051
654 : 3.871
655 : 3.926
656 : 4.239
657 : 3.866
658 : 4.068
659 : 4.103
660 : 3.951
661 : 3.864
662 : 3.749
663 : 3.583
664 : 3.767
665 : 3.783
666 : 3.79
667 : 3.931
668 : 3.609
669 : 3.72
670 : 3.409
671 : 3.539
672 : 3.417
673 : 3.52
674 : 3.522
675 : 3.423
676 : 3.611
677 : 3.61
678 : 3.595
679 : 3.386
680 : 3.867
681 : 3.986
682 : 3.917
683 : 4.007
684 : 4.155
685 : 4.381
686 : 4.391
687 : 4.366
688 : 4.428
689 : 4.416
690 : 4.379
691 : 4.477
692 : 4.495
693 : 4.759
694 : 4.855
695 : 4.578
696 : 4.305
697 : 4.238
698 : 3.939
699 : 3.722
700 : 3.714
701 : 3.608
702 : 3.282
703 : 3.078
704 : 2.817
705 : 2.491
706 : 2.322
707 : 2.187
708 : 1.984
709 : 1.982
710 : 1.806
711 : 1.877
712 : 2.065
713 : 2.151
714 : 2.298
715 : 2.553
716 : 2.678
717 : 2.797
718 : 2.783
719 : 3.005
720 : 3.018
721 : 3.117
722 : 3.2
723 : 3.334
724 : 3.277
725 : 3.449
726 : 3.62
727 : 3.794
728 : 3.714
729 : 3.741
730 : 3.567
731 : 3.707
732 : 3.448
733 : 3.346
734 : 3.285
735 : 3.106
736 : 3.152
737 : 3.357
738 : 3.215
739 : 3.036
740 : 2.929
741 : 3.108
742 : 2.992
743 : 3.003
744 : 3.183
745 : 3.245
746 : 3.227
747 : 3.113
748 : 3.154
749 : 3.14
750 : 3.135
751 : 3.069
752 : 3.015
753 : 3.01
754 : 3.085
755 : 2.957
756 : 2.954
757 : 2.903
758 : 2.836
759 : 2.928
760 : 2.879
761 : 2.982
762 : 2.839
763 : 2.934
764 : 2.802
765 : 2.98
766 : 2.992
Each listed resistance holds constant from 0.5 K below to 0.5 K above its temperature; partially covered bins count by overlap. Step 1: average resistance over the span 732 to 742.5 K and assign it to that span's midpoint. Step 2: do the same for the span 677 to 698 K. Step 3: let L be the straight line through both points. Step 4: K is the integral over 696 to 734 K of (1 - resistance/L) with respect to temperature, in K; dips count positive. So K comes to 6.05 K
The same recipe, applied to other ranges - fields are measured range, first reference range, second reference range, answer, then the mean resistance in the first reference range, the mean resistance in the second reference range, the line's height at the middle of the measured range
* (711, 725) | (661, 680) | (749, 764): 2.04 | 3.62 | 2.97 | 3.26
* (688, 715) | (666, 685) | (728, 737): 2.11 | 3.7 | 3.43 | 3.58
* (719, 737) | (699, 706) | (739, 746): -1.66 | 3.14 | 3.08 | 3.11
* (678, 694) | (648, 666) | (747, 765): -2.51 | 3.94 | 2.98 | 3.66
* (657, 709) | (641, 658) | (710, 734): -2.68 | 4.02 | 3.05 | 3.57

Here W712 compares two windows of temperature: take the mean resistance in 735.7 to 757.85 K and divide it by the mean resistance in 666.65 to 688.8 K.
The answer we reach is 0.81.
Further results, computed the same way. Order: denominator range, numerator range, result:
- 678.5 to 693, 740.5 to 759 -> 0.73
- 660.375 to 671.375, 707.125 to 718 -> 0.61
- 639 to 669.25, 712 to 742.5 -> 0.80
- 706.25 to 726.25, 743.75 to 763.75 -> 1.14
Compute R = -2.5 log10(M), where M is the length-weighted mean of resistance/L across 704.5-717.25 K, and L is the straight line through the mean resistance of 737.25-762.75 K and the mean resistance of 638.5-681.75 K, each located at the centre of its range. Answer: 0.45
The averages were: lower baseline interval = 3.83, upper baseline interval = 3.04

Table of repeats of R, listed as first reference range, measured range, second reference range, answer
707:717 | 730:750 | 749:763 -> -0.19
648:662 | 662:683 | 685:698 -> 0.15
